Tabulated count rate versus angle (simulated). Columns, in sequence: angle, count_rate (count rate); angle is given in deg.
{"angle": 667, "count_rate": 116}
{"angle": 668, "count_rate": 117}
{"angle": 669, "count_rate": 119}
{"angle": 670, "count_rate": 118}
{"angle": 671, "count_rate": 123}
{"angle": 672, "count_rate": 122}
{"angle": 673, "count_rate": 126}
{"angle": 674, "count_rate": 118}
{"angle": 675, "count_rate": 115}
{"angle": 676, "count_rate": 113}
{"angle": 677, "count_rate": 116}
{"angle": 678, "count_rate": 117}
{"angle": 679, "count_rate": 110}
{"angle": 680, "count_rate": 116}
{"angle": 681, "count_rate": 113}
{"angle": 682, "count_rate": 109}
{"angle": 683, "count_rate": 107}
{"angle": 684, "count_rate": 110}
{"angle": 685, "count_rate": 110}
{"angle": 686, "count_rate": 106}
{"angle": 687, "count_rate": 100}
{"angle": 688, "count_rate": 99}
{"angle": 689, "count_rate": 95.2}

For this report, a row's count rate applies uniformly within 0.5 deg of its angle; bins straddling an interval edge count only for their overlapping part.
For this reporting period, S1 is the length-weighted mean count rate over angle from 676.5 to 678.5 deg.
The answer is 116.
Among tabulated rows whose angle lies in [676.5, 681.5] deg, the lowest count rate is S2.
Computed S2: 110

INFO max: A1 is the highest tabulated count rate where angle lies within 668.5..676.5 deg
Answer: 126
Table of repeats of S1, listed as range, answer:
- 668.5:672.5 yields 120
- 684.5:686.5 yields 108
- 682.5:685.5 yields 109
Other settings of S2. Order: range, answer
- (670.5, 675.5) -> 115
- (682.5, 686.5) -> 106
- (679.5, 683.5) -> 107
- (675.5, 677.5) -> 113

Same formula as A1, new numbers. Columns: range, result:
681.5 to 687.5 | 110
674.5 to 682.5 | 117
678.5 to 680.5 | 116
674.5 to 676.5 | 115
